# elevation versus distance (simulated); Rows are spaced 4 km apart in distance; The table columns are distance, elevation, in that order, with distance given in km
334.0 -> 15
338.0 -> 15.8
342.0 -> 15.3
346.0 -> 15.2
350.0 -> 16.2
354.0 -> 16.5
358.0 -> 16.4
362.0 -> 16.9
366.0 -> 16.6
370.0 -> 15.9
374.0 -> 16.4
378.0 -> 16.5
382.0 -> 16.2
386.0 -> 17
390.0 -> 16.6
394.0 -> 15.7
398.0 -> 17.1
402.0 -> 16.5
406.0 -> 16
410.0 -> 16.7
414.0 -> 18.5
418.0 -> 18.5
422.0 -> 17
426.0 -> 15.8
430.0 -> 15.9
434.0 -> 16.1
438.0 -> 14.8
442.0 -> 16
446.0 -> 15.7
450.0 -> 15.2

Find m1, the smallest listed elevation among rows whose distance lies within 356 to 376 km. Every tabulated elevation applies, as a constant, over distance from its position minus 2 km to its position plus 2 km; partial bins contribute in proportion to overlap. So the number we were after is 15.9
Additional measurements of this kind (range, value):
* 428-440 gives 14.8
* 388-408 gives 15.7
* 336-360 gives 15.2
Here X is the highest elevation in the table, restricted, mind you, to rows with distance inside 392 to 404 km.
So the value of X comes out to 17.1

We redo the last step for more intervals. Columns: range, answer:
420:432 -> 17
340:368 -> 16.9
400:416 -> 18.5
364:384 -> 16.6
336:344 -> 15.8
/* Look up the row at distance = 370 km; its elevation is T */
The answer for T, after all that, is 15.9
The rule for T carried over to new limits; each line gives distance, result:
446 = 15.7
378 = 16.5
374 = 16.4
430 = 15.9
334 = 15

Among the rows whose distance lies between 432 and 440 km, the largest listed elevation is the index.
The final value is 16.1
